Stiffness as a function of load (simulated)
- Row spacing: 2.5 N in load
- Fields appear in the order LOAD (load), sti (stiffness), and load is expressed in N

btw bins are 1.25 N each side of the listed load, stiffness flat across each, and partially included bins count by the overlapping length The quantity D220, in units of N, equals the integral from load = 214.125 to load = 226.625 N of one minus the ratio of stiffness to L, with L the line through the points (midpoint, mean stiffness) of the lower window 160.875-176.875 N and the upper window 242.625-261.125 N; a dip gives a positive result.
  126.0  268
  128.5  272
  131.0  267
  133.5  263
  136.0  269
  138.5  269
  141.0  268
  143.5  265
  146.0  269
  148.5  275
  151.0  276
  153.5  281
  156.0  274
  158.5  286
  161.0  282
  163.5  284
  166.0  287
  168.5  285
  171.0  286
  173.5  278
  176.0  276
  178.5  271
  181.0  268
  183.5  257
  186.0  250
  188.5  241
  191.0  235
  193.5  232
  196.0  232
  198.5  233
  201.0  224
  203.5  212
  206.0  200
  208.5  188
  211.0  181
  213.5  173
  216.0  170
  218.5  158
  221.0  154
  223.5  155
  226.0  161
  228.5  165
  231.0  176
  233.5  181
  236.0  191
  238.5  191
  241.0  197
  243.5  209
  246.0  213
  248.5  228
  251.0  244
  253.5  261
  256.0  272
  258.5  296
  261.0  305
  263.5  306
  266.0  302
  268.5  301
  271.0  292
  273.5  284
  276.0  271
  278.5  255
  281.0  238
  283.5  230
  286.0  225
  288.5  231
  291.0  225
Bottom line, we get 4.9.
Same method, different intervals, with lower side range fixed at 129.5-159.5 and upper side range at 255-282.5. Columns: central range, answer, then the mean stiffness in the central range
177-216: 7.3 N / 225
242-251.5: 2.0 N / 221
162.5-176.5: -0.5 N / 283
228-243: 5.1 N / 186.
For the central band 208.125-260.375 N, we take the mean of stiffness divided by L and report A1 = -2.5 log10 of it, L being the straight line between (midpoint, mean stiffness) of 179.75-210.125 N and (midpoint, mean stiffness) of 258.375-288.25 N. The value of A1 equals 0.26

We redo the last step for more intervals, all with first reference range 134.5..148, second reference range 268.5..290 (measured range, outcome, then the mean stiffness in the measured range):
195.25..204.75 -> 0.17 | 225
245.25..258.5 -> 0.04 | 250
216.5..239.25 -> 0.46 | 170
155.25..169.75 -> -0.07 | 283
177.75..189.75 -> 0.03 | 257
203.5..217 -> 0.38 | 185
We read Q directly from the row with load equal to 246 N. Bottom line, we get 213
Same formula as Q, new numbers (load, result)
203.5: 212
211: 181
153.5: 281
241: 197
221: 154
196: 232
